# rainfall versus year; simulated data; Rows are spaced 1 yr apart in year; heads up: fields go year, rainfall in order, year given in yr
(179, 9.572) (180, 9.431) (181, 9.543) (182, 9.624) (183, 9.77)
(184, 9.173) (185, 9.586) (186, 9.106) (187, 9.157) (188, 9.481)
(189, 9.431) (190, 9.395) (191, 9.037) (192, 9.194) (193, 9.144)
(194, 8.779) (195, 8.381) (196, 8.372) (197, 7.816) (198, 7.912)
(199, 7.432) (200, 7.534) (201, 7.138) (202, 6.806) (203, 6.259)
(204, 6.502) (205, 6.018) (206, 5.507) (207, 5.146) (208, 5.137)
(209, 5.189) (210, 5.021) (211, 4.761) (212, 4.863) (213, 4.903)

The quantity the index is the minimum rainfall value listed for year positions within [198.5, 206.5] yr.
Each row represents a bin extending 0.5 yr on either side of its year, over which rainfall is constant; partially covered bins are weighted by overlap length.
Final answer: 5.507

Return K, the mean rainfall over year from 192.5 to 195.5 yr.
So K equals 8.77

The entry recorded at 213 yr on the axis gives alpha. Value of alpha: 4.903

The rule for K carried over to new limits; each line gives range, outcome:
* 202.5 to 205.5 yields 6.26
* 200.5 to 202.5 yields 6.97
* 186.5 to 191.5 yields 9.3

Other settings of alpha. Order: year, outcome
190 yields 9.395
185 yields 9.586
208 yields 5.137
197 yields 7.816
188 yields 9.481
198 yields 7.912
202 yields 6.806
